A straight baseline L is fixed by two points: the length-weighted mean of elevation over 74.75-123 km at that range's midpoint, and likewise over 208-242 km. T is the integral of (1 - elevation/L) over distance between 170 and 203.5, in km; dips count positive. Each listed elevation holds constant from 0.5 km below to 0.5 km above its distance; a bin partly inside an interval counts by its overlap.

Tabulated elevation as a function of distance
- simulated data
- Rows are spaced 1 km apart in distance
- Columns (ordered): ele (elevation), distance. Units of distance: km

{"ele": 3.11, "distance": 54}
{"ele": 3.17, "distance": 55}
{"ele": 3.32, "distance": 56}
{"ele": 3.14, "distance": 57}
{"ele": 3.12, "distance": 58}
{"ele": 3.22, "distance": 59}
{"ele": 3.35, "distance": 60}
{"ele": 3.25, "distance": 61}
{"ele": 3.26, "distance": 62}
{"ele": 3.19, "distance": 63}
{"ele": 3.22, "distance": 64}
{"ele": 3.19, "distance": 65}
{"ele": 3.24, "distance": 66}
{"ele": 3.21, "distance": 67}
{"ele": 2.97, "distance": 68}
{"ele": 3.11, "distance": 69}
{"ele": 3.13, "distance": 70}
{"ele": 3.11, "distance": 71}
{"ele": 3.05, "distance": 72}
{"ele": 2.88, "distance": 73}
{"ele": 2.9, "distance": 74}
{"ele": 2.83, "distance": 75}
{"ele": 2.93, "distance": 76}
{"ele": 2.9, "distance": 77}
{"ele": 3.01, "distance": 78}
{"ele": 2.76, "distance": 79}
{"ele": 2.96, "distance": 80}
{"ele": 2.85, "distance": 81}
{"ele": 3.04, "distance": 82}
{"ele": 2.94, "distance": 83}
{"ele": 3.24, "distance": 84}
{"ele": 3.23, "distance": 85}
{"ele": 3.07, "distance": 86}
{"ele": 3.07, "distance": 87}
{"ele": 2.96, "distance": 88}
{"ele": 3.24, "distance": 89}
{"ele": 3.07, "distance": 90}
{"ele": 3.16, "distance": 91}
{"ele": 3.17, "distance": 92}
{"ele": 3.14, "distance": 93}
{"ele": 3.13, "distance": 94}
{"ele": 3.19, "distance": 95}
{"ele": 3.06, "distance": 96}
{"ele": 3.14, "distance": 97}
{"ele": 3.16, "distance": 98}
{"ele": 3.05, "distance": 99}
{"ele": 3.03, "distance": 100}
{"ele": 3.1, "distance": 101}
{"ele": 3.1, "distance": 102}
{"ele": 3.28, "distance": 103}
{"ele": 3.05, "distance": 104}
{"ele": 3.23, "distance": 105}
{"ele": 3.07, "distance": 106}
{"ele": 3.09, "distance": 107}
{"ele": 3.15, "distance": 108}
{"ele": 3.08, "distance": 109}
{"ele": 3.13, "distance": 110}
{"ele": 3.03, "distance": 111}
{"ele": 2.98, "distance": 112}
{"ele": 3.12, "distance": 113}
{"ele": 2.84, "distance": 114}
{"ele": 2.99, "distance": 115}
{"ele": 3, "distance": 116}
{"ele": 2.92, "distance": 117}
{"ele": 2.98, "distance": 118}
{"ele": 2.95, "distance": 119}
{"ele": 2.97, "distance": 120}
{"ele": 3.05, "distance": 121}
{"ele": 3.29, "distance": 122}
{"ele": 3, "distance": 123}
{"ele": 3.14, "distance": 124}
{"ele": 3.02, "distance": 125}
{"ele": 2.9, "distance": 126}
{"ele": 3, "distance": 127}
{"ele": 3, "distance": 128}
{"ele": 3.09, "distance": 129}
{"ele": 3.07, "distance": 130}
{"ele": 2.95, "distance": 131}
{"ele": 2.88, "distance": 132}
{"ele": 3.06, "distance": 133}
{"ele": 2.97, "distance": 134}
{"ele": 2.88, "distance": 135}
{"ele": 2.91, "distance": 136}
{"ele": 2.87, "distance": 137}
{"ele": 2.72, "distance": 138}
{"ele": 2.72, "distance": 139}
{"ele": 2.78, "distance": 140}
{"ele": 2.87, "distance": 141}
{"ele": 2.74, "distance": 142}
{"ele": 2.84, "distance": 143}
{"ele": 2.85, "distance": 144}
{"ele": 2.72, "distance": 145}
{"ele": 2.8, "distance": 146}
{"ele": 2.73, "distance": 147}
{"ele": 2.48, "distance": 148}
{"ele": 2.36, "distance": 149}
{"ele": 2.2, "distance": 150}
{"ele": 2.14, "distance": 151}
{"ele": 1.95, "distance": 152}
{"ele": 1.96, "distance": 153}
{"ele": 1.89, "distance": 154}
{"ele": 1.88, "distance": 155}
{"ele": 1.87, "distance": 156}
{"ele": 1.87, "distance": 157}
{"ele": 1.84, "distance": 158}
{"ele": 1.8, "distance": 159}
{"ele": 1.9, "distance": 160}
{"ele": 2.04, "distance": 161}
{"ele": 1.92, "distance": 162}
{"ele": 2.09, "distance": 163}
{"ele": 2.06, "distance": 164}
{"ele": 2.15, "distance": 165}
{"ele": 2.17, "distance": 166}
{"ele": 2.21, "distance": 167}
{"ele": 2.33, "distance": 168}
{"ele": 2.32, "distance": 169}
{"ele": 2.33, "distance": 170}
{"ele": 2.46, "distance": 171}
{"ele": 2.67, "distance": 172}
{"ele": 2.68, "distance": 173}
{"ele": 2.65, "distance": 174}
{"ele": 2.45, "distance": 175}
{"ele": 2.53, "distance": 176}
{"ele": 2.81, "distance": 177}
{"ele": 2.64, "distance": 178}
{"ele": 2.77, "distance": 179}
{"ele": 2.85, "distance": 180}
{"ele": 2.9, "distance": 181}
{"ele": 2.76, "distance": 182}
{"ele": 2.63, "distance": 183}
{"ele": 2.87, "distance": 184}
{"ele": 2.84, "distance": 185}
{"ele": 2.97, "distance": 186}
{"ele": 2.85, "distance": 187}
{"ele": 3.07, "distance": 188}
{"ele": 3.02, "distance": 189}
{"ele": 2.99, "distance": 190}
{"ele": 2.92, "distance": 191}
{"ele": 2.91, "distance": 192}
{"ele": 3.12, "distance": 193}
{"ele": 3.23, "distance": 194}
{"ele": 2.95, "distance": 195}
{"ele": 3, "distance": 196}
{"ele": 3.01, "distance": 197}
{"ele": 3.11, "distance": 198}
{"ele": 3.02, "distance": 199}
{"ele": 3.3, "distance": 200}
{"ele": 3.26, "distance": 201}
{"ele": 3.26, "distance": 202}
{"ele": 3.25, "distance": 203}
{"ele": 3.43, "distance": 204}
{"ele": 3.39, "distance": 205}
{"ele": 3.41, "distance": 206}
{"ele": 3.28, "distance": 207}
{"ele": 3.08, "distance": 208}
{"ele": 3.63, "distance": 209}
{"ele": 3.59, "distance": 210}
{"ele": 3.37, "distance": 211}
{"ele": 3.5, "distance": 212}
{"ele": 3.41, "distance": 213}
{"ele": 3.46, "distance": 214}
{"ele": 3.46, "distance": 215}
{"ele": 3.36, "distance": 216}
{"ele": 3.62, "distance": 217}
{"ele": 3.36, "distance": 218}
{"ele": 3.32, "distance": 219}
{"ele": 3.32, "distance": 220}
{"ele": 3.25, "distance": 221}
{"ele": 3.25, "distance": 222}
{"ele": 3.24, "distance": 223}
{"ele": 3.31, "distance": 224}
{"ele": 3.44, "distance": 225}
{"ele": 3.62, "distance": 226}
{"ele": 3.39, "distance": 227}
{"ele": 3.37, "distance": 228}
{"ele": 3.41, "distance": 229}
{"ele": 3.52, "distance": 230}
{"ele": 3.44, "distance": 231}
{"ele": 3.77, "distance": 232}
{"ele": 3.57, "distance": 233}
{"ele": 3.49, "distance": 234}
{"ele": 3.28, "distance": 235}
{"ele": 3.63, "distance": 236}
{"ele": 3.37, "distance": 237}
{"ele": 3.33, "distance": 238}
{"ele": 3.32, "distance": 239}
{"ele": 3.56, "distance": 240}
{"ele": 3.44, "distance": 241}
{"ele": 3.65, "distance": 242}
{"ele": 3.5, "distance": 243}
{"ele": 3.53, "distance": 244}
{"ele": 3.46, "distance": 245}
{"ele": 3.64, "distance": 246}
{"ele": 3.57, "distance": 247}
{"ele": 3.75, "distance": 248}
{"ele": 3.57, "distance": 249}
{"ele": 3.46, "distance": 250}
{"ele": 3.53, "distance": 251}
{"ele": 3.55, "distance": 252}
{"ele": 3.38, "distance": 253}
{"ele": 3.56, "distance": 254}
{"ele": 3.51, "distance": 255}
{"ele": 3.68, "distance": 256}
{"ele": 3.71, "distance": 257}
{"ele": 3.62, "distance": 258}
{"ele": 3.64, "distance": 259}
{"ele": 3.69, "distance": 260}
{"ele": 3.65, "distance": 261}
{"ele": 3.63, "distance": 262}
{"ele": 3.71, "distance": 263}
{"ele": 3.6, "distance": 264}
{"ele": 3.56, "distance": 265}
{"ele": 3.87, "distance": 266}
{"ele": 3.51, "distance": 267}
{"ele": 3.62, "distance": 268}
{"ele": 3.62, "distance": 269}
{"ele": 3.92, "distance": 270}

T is 4.3 km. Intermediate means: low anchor 3.06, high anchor 3.43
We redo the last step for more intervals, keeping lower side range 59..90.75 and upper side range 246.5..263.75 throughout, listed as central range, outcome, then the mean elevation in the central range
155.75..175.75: 6.8 km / 2.2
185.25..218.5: 2.1 km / 3.23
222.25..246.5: 0.5 km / 3.47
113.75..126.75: 0.8 km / 3.01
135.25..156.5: 5.1 km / 2.49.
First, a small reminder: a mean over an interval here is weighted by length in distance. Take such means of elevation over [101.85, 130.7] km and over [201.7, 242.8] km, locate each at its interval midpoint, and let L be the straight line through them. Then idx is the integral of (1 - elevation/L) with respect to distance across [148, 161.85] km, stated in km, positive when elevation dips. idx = 5.2 km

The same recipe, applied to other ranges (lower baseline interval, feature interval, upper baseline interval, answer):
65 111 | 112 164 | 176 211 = 7.2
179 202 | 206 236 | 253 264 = -1.4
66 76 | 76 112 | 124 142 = -1.1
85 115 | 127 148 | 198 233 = 2.1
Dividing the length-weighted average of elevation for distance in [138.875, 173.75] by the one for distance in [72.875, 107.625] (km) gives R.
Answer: 0.8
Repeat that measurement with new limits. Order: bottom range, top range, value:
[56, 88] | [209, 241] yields 1.12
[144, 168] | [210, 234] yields 1.59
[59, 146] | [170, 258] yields 1.07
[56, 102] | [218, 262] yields 1.13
